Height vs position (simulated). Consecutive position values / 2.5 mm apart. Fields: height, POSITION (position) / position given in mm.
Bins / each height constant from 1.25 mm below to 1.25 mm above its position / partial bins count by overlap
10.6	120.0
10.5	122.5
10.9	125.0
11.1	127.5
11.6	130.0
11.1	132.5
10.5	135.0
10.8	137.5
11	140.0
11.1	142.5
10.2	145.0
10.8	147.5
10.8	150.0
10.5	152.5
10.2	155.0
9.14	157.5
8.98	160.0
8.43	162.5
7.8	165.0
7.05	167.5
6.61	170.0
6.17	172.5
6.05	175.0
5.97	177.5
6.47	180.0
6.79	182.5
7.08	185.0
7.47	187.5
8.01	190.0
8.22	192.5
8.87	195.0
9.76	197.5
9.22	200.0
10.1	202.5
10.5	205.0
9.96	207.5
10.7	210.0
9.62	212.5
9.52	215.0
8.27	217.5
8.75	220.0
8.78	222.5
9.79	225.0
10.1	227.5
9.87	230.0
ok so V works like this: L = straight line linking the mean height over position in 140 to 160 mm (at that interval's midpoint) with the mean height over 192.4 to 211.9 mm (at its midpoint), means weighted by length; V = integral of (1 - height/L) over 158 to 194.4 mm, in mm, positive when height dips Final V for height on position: 10.0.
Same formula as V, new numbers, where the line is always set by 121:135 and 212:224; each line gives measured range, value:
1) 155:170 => 2.82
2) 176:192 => 4.46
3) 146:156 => -0.10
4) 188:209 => 0.24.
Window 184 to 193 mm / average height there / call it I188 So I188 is 7.67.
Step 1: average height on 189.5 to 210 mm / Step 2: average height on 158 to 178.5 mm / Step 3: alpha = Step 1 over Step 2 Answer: 1.31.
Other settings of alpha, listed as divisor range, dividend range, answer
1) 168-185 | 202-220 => 1.51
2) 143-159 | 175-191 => 0.67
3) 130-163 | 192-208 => 0.92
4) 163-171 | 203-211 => 1.42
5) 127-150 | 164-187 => 0.61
